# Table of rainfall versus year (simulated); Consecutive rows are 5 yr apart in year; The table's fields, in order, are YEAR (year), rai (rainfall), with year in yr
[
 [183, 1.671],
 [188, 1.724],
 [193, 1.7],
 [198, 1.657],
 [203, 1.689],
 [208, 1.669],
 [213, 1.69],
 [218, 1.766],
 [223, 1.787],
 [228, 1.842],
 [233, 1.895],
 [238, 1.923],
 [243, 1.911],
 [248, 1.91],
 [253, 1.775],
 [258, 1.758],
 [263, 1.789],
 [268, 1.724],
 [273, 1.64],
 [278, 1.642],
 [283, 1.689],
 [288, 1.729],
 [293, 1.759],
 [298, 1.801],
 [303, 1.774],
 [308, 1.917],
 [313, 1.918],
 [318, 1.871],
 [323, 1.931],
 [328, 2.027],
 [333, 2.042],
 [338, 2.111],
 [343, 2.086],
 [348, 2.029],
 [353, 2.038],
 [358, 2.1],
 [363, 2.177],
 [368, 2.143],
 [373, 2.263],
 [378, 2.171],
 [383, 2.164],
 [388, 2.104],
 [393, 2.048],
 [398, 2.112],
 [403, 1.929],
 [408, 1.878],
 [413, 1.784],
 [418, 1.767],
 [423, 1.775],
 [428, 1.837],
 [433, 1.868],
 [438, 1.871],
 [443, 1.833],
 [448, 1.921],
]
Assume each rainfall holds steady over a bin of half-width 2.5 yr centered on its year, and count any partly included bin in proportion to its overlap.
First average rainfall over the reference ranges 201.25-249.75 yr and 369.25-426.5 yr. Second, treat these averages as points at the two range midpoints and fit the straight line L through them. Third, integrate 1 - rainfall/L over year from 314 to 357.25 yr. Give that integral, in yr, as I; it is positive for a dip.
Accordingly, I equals -1.9 yr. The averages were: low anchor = 1.81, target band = 2.02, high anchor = 2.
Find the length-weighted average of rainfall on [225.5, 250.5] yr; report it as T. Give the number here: 1.9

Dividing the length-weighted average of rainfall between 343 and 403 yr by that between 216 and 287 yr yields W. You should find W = 1.18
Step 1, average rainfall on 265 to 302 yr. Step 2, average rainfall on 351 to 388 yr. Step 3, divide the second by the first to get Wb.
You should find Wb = 1.25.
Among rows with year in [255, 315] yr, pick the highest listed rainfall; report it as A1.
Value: 1.918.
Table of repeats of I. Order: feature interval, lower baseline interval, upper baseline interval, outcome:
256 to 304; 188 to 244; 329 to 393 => 4.8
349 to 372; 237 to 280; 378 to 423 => -2.4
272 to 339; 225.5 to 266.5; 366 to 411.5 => 3.5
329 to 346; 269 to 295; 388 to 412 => -2.2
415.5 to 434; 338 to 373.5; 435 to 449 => 1.1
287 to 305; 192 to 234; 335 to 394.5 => 1.7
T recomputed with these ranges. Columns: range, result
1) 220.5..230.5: 1.81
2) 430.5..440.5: 1.87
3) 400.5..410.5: 1.9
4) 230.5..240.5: 1.91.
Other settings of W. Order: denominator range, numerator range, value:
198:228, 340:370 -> 1.21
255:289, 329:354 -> 1.20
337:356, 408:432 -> 0.87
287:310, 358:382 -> 1.21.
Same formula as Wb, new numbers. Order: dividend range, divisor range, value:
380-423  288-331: 1.05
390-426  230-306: 1.07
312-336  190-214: 1.17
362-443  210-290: 1.12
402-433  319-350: 0.90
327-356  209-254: 1.12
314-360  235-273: 1.11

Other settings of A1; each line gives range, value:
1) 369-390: 2.263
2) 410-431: 1.837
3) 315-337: 2.042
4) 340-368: 2.177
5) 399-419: 1.929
